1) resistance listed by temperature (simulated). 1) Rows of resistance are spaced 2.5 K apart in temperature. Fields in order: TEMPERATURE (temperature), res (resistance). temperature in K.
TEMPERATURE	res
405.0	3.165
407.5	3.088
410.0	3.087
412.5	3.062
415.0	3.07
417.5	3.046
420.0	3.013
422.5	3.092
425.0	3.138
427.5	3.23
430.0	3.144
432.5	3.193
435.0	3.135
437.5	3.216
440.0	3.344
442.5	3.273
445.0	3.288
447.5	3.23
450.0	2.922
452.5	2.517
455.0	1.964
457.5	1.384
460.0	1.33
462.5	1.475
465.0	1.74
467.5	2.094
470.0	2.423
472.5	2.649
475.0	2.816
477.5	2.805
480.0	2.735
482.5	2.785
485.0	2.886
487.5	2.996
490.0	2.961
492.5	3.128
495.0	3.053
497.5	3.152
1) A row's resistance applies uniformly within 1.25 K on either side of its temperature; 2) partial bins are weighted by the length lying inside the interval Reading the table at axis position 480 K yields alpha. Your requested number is 2.735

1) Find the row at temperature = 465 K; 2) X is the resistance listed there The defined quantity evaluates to 1.74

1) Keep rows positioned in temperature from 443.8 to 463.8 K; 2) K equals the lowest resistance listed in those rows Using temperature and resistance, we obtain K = 1.33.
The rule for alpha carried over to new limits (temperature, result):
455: 1.964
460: 1.33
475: 2.816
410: 3.087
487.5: 2.996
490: 2.961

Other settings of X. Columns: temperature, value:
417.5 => 3.046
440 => 3.344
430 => 3.144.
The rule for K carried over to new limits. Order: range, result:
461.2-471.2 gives 1.475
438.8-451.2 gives 2.922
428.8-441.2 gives 3.135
